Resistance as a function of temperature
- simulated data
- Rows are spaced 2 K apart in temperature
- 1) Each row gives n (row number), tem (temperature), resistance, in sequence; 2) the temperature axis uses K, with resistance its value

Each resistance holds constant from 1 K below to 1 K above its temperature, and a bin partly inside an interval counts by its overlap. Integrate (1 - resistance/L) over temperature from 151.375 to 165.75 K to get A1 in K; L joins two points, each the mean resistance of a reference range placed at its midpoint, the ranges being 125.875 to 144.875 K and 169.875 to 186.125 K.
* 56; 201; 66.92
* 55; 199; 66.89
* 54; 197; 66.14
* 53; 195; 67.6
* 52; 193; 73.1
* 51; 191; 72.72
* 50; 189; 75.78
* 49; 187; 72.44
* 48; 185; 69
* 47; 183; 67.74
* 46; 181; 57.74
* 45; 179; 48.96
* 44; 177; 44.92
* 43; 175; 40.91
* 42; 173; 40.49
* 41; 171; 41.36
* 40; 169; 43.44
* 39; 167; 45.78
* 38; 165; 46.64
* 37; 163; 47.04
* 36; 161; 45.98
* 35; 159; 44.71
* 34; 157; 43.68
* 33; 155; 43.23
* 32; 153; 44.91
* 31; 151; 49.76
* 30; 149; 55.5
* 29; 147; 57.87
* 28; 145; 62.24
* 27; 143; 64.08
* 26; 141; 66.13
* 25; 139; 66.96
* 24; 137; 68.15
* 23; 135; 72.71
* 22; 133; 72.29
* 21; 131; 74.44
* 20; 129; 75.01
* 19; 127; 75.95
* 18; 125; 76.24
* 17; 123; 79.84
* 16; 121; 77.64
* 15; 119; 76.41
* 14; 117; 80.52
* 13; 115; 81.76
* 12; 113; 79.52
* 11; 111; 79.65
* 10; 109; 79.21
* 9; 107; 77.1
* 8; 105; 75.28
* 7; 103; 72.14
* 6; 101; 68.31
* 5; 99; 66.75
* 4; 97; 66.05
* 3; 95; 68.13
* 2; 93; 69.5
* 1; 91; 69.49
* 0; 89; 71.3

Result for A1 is 3.5 K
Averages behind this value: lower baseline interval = 70.3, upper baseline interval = 51.5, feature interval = 45.3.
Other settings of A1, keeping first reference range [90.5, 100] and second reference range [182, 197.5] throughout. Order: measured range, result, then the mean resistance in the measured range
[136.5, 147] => 0.7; 64.7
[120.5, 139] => -1.4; 74.2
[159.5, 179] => 7.2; 44.3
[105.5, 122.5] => -2.6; 78.9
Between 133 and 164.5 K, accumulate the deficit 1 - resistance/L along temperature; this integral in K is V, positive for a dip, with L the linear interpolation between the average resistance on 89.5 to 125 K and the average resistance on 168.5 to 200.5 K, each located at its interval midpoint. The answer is 5.1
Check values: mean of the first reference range 74.5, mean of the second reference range 59.7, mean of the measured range 55.9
